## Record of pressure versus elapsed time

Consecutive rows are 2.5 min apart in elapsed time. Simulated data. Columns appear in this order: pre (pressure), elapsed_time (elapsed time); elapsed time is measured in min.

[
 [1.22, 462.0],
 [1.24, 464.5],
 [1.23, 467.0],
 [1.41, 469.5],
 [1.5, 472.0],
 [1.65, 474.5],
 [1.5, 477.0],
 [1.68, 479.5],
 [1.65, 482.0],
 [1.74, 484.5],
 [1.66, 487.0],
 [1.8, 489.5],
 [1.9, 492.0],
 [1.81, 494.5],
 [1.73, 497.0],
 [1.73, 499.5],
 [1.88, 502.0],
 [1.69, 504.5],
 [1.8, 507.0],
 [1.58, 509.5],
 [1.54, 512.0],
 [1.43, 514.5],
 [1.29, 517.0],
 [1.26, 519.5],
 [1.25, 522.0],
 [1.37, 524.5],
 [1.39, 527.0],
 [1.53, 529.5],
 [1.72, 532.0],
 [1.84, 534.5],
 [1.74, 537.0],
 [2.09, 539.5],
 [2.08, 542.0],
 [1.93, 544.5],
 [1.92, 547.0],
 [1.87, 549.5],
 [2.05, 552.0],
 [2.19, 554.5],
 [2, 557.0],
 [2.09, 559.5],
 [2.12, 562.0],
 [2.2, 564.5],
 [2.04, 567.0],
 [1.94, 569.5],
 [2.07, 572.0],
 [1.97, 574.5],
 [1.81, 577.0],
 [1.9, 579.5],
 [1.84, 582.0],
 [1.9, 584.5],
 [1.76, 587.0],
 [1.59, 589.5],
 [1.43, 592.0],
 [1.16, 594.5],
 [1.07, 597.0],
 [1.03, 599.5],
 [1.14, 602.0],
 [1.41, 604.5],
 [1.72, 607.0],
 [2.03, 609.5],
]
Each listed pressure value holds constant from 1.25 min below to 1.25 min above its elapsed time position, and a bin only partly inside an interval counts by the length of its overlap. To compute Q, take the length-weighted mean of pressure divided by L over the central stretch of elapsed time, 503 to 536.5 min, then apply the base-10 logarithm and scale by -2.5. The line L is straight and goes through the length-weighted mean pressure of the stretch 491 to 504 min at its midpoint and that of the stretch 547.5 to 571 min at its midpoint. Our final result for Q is 0.235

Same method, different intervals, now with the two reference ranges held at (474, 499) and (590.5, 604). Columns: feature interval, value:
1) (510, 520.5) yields 0.133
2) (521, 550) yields -0.172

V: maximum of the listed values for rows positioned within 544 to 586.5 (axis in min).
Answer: 2.2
